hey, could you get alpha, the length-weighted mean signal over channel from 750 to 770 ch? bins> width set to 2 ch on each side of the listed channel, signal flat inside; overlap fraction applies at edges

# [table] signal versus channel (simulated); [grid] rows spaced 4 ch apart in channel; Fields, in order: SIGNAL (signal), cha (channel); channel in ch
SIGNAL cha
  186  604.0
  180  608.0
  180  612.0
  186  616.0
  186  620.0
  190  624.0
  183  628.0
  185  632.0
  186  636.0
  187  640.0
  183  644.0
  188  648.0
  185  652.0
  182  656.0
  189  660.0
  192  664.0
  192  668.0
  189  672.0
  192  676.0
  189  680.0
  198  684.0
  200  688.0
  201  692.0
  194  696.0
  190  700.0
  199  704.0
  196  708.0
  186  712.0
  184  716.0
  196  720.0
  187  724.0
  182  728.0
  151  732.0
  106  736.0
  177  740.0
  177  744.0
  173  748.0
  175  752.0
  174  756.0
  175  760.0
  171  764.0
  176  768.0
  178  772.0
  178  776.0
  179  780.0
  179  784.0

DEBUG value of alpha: 174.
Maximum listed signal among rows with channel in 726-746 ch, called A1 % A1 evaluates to 182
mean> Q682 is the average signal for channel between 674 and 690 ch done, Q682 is 195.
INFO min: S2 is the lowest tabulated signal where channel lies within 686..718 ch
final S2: 184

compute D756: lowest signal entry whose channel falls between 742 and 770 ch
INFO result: 171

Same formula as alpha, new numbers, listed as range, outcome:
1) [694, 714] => 193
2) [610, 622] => 184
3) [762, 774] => 175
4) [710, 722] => 189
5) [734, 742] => 142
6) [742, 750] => 175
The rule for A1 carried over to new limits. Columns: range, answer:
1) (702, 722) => 199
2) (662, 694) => 201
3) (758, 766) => 175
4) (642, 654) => 188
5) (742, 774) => 178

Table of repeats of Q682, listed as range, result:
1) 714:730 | 187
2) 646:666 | 187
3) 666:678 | 191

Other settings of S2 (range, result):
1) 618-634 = 183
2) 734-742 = 106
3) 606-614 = 180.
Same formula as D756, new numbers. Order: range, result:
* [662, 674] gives 189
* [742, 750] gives 173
